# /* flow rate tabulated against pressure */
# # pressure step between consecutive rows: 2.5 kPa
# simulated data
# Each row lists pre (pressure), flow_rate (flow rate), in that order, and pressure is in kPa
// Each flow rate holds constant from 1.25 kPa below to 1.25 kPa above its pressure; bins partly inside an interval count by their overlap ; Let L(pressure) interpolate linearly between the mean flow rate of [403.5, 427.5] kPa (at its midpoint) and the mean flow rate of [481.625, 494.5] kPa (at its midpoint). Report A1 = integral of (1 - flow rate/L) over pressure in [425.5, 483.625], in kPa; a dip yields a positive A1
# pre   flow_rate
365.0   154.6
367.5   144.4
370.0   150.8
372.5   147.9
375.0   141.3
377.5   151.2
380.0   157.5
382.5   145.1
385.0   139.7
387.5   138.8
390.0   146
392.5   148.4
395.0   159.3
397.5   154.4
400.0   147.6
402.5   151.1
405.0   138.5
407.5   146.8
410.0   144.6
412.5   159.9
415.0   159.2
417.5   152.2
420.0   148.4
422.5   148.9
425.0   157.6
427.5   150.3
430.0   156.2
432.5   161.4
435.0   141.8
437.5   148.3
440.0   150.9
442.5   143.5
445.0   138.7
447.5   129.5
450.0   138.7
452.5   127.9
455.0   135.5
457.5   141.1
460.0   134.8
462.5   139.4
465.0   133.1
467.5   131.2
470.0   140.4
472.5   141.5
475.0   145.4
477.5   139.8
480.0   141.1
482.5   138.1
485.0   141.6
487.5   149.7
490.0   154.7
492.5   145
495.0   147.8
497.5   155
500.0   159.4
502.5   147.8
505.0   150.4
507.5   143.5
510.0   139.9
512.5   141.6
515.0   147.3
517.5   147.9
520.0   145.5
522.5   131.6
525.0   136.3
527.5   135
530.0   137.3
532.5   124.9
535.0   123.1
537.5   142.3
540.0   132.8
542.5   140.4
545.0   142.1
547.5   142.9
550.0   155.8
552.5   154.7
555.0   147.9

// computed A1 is 2.7 kPa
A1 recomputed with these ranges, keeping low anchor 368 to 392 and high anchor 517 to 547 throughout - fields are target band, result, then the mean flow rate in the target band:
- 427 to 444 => -0.87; 150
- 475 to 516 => -2.22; 146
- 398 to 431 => -1.54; 151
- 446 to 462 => 0.76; 135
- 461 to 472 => 0.34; 136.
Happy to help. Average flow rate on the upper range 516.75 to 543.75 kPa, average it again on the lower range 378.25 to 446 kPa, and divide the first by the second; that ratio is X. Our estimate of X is 0.9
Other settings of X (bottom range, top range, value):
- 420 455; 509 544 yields 0.95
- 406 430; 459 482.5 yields 0.91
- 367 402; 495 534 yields 0.96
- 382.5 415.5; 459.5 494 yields 0.95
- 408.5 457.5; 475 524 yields 0.99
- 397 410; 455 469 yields 0.92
